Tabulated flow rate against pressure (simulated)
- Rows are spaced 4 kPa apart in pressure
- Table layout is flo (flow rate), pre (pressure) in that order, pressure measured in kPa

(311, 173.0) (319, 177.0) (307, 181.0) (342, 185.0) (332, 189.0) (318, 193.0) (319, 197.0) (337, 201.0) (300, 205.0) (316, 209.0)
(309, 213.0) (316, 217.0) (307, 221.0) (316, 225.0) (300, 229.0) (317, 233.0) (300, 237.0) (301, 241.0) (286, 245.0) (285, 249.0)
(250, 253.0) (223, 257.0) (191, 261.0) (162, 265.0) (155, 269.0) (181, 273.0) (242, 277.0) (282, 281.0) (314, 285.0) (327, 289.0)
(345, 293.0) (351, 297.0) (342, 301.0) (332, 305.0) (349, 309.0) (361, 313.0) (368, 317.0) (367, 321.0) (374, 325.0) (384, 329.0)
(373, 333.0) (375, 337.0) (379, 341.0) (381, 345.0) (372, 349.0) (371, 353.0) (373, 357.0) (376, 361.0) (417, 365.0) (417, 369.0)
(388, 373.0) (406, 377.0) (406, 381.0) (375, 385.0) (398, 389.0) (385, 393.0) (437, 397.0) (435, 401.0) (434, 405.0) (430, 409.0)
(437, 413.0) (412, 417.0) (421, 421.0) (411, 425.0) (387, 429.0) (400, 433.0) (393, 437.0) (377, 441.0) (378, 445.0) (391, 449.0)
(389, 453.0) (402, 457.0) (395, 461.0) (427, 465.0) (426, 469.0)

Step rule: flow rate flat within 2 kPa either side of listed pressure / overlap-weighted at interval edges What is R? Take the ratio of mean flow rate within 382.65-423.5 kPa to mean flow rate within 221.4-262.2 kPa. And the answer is 1.49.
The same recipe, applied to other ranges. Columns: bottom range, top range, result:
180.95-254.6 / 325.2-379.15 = 1.25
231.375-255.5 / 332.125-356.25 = 1.30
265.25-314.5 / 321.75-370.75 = 1.30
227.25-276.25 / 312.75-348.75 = 1.52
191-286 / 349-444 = 1.46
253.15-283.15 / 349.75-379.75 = 1.88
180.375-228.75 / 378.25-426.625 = 1.31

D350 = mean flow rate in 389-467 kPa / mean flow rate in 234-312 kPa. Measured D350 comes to 1.47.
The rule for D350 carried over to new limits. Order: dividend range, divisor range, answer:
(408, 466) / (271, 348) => 1.19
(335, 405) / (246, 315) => 1.43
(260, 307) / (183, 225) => 0.85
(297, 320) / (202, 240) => 1.13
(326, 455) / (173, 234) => 1.25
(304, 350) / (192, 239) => 1.18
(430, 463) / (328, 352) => 1.04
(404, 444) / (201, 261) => 1.40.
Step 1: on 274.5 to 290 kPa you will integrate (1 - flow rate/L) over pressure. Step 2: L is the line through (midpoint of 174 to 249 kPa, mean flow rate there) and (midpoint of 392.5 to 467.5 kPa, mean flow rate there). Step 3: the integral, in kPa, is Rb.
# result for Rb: 2.6 kPa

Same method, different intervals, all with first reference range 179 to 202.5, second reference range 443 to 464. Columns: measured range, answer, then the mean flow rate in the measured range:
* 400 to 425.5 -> -2.9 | 426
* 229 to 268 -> 9.5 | 257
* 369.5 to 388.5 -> -1.1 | 396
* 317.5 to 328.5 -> -0.4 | 372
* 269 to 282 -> 4.8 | 219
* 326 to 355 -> -1.0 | 376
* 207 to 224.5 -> 1.0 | 312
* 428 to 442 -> -0.1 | 390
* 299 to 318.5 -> 0.3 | 350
